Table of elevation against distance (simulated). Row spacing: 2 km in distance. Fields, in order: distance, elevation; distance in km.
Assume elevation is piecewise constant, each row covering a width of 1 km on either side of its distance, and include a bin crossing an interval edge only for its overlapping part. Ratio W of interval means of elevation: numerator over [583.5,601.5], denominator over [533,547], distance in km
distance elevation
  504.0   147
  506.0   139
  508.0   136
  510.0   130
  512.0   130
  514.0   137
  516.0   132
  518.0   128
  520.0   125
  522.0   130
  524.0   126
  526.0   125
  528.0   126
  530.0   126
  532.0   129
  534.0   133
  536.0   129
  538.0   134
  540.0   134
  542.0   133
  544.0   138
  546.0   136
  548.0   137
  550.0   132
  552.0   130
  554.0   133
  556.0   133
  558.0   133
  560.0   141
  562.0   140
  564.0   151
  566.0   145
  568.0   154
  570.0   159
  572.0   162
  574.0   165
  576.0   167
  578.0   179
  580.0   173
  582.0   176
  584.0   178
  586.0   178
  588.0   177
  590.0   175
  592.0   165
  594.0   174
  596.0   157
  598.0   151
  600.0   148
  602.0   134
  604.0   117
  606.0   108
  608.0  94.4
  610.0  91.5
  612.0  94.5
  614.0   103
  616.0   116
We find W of 1.2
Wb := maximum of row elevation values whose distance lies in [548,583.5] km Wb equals 179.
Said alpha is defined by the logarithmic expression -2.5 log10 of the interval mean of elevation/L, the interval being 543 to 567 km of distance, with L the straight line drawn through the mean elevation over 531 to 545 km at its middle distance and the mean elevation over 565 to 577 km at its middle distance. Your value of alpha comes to 0.07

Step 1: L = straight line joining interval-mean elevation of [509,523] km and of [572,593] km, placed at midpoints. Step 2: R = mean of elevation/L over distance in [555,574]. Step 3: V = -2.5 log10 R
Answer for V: 0.099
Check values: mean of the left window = 130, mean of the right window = 173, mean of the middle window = 147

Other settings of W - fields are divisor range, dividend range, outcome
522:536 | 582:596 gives 1.36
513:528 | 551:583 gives 1.18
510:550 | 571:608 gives 1.21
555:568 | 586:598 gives 1.19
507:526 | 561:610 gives 1.18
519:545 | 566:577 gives 1.23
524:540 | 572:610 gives 1.20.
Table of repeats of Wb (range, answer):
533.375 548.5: 138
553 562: 141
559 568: 154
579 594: 178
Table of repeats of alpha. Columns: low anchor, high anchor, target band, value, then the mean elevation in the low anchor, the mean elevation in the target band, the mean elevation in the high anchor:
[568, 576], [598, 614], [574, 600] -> -0.207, 162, 170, 114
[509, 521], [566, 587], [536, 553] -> 0.111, 130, 134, 168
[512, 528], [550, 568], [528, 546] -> 0.011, 129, 132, 139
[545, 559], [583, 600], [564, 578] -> -0.066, 133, 160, 168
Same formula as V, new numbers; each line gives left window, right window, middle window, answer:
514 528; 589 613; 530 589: -0.13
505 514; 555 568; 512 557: 0.05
